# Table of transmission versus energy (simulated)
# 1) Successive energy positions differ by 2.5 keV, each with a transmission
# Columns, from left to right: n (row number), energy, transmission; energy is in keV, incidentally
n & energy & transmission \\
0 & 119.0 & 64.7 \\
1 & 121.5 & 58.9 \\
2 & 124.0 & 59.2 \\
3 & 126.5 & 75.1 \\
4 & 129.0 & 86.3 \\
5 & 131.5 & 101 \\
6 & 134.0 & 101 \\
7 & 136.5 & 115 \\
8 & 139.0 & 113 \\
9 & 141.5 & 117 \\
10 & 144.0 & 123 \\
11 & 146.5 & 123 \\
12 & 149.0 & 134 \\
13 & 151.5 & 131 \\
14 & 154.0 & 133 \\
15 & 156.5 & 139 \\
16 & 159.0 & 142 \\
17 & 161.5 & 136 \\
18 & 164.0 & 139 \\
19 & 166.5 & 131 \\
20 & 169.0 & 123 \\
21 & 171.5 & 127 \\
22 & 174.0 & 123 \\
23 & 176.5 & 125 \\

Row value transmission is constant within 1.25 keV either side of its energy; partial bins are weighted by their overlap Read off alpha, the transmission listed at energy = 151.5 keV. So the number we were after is 131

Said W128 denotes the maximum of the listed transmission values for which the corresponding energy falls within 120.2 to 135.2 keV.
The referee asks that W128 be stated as 101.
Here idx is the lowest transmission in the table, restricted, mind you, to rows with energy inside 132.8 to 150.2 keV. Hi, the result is 101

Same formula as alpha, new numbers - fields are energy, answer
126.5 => 75.1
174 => 123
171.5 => 127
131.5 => 101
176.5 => 125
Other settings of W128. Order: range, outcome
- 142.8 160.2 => 142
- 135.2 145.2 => 123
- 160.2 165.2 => 139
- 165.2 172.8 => 131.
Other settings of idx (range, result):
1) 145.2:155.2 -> 123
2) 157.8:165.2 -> 136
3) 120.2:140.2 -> 58.9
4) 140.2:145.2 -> 117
